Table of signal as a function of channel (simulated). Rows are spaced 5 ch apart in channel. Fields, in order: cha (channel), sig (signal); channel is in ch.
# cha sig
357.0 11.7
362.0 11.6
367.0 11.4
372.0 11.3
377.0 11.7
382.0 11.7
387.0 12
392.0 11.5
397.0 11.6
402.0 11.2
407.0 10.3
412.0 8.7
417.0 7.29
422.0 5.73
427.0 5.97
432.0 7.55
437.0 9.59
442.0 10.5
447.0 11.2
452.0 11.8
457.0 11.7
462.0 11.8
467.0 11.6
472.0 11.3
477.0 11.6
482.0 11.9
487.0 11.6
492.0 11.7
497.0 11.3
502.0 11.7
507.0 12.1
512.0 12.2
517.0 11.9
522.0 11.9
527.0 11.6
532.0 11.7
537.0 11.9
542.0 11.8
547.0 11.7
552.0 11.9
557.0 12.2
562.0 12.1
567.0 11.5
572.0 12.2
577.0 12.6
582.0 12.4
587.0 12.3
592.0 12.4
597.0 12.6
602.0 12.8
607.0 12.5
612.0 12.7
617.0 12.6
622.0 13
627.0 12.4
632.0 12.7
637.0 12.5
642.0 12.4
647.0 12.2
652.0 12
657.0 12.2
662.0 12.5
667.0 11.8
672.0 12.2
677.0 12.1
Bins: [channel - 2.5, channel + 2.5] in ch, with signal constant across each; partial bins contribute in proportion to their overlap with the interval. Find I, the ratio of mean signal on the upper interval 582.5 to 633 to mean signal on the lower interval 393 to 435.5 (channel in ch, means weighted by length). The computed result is 1.5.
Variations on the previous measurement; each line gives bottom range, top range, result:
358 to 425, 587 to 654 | 1.20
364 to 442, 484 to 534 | 1.19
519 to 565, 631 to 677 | 1.03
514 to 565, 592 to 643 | 1.06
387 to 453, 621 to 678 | 1.30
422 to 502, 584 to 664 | 1.18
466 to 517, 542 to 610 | 1.04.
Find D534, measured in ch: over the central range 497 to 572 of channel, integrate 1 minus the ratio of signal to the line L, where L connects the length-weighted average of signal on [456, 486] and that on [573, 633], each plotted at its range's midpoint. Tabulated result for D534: 1.4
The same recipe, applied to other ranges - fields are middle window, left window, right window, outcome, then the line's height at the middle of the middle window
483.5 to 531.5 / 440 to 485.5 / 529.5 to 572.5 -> -0.35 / 11.7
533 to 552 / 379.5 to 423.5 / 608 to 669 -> -0.53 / 11.5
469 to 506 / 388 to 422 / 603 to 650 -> -2.53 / 10.9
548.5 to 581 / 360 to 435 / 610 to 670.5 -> -1.22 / 11.6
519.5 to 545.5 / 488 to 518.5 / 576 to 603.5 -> 0.57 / 12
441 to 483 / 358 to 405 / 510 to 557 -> 0.73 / 11.7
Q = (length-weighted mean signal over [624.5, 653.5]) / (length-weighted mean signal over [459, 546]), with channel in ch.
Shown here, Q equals 1.05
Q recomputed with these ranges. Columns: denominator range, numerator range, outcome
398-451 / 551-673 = 1.38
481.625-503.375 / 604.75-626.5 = 1.09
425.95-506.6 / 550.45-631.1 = 1.14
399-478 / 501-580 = 1.21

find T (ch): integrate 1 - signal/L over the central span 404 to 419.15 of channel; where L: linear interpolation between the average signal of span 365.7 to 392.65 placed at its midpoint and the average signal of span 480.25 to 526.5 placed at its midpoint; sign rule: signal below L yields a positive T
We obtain 3.6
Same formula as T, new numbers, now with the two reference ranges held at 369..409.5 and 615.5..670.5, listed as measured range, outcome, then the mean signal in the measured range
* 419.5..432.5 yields 6.0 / 6.24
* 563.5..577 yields 0.1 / 12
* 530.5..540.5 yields 0.1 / 11.8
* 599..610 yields -0.4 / 12.6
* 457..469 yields 0.0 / 11.7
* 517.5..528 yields 0.1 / 11.8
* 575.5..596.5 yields -0.5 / 12.4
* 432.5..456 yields 2.2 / 10.6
